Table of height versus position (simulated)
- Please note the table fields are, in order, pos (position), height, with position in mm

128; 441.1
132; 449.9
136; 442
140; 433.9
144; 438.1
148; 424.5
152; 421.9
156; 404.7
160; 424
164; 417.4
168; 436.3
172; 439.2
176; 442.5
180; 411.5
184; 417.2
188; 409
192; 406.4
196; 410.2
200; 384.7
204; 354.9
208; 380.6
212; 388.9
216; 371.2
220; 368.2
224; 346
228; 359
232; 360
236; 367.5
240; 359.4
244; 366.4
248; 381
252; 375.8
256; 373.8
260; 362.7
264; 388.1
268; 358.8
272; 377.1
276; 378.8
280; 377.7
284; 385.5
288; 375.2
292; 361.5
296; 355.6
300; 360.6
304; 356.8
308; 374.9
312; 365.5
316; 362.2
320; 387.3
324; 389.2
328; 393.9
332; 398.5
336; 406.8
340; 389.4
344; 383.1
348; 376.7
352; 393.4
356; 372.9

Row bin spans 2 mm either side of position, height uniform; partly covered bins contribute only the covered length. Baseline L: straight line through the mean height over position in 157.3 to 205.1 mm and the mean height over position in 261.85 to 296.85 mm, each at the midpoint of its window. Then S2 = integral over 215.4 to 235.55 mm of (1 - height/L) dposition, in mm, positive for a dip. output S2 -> 1.8 mm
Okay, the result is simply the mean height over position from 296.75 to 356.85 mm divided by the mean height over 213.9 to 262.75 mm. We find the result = 1.0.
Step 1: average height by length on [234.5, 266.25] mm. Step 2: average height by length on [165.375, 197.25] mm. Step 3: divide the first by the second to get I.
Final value 0.9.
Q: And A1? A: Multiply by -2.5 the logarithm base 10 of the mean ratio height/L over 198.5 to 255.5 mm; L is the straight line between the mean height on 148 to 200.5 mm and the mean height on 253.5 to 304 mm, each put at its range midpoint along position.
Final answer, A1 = 0.07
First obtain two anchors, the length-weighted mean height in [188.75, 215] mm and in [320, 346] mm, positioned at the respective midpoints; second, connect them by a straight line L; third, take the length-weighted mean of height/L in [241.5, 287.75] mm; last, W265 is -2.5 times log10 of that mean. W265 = 0.04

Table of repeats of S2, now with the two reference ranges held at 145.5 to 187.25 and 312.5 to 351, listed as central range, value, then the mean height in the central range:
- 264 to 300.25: 2.40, 372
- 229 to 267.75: 3.40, 370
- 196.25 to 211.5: 1.33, 379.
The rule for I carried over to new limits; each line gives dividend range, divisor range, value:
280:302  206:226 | 0.99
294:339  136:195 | 0.89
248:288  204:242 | 1.03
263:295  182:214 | 0.95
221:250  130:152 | 0.83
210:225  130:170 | 0.86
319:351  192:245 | 1.05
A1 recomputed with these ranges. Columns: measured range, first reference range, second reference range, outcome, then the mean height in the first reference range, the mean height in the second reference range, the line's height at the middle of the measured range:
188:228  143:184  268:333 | 0.08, 425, 374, 409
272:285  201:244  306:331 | -0.02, 366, 380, 374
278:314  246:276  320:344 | 0.05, 374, 394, 384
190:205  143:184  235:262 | 0.03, 425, 370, 403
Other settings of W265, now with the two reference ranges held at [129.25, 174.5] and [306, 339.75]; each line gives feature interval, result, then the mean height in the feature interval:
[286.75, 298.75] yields 0.09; 363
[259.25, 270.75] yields 0.08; 371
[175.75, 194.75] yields 0.02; 415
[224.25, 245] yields 0.13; 361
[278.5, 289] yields 0.04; 380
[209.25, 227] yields 0.12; 369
